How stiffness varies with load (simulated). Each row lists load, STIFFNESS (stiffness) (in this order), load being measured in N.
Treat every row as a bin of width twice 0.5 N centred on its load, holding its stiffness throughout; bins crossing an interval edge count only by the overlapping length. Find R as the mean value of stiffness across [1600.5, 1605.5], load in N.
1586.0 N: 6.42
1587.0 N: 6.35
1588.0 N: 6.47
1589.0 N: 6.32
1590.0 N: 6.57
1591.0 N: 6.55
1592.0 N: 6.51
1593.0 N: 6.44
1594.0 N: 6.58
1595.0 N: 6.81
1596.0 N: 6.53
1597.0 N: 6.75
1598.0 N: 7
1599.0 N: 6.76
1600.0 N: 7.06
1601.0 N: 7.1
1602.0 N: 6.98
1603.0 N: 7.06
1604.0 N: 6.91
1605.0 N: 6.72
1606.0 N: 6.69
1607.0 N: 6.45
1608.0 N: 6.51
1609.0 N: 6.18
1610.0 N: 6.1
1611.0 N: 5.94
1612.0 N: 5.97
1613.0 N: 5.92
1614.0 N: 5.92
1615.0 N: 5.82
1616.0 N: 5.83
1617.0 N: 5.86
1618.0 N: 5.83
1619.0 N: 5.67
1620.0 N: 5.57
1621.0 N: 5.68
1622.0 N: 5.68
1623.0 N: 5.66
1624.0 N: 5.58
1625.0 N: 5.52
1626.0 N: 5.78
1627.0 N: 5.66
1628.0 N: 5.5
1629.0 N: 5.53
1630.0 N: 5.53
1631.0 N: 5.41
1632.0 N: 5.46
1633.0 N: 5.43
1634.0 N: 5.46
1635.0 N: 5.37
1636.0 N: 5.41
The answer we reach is 6.95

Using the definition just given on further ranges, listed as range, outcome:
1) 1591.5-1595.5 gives 6.58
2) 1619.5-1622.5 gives 5.64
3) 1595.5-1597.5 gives 6.64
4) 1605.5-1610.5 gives 6.39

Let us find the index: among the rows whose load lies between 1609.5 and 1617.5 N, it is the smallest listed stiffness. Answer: 5.82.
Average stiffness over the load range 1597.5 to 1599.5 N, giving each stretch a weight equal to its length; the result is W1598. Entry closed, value 6.88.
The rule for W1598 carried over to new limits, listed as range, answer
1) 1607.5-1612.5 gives 6.14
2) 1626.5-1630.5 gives 5.56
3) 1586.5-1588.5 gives 6.41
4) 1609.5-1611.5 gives 6.02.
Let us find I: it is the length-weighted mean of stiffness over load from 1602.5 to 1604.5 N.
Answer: 6.98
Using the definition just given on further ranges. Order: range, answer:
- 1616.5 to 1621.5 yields 5.72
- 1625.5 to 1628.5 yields 5.65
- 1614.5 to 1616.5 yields 5.83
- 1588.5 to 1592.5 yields 6.49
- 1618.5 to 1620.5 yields 5.62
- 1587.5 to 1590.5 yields 6.45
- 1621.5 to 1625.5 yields 5.61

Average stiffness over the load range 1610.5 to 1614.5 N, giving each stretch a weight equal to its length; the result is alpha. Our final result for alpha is 5.94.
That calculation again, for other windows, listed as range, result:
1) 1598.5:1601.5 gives 6.97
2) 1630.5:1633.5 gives 5.43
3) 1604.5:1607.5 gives 6.62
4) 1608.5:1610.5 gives 6.14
